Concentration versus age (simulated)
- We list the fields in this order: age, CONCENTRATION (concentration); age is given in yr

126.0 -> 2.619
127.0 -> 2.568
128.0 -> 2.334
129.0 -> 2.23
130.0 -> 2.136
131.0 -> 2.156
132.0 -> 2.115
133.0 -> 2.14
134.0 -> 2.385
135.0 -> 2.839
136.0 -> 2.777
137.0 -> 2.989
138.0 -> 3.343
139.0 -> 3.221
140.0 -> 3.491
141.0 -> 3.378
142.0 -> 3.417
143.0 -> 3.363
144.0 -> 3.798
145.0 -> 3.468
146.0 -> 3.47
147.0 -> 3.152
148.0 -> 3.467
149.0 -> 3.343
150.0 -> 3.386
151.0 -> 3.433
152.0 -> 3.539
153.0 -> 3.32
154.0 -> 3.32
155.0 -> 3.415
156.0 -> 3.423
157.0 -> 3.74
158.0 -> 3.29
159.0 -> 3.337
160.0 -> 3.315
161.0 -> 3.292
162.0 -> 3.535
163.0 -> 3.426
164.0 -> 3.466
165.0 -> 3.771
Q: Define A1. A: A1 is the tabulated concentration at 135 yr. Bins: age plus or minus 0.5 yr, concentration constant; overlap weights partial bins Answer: 2.839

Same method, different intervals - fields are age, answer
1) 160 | 3.315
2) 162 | 3.535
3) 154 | 3.32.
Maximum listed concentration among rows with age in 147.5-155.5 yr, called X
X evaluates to 3.539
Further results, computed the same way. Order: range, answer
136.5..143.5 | 3.491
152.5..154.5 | 3.32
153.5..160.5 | 3.74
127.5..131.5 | 2.334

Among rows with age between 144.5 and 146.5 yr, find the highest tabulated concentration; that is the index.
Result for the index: 3.47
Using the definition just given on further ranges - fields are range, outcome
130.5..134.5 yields 2.385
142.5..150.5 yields 3.798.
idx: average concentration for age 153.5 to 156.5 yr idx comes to 3.39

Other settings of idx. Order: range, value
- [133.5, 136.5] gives 2.67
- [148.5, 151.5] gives 3.39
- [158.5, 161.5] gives 3.31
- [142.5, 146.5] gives 3.52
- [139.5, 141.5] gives 3.43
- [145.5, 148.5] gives 3.36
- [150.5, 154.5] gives 3.4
